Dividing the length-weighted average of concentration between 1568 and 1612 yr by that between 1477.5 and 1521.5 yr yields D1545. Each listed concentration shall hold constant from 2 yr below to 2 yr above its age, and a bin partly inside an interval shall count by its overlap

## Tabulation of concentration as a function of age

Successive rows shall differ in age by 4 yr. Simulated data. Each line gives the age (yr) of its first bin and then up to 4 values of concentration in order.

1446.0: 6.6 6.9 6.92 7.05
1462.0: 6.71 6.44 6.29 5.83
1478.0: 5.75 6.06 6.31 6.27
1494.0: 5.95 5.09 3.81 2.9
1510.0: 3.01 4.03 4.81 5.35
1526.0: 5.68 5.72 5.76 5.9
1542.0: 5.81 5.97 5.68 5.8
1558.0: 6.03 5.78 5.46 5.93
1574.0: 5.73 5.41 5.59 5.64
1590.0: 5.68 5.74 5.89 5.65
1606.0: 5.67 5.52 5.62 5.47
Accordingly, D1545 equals 1.16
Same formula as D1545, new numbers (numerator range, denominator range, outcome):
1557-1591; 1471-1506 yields 1.03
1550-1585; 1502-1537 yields 1.23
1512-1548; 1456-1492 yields 0.86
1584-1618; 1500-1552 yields 1.14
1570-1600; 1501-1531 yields 1.30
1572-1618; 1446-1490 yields 0.88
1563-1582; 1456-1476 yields 0.87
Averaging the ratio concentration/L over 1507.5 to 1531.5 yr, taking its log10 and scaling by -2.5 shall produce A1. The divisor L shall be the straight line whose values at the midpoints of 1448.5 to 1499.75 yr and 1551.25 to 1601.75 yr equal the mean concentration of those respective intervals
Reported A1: 0.27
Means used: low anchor 6.27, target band 4.71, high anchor 5.72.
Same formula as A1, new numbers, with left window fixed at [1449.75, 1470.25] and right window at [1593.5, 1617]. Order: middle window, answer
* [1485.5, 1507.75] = 0.28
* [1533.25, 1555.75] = 0.05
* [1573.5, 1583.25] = 0.06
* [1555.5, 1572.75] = 0.03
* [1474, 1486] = 0.11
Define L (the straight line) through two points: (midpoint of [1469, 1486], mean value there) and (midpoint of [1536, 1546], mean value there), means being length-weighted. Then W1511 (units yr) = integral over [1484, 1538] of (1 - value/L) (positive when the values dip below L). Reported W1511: 8.4 yr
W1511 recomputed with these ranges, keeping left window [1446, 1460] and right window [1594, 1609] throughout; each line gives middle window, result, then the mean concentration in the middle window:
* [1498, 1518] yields 8.4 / 3.74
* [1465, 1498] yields 3.2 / 6.04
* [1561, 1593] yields 1.4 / 5.65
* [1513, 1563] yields 5.1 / 5.59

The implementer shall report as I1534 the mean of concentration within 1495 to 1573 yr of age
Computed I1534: 5.2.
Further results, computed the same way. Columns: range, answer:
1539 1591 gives 5.74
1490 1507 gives 4.74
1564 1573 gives 5.7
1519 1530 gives 5.49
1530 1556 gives 5.81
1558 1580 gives 5.7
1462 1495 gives 6.15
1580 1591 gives 5.63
